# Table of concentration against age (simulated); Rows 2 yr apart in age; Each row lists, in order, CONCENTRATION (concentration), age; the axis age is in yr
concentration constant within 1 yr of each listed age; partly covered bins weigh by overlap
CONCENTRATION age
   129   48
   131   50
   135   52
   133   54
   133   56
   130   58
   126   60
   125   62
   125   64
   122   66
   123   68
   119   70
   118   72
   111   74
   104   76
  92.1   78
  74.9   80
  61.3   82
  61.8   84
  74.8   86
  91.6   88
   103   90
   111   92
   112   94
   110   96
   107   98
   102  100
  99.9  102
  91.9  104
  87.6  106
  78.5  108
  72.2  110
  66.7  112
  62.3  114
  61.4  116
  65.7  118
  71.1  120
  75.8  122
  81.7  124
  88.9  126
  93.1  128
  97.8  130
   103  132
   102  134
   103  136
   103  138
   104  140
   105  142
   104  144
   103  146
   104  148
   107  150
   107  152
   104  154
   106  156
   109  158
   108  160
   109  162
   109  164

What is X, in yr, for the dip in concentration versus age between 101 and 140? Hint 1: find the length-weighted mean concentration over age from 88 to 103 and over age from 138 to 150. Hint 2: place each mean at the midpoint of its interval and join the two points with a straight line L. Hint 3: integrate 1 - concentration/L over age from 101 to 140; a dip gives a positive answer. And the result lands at 7.4 yr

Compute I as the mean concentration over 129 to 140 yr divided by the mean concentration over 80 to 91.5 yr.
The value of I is 1.28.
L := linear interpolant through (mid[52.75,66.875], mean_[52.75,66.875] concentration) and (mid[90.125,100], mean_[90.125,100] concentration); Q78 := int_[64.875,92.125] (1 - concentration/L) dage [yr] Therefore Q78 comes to 4.77 yr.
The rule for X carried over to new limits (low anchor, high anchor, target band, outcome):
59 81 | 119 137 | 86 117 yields 3.4 yr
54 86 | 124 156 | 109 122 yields 4.6 yr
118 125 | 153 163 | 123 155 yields -3.8 yr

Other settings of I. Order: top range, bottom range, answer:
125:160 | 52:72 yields 0.81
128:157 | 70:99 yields 1.08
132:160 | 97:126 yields 1.30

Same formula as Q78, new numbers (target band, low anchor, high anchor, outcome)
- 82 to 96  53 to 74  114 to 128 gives 1.4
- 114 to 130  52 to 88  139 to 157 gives 4.3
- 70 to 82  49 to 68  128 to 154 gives 2.4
